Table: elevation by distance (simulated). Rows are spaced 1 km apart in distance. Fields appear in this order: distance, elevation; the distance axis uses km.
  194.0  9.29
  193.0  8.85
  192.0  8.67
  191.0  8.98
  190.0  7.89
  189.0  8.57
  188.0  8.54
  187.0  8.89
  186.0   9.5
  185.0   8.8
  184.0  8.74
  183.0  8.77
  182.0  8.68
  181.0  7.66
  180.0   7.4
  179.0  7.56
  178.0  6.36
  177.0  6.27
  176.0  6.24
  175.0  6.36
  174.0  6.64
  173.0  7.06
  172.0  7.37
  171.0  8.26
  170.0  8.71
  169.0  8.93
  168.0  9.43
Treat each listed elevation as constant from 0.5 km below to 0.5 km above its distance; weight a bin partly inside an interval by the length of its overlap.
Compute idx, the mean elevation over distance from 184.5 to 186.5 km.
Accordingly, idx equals 9.15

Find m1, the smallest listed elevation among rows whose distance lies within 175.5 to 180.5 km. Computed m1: 6.24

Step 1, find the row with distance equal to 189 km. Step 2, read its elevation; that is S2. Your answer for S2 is 8.57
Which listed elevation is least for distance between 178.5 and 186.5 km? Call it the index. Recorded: 7.4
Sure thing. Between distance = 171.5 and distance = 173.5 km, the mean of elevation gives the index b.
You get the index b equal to 7.21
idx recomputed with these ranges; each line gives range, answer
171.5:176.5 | 6.73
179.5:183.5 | 8.13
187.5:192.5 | 8.53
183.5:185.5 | 8.77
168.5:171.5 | 8.63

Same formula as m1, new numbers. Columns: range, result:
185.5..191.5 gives 7.89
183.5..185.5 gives 8.74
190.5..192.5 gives 8.67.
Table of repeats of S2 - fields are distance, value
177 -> 6.27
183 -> 8.77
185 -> 8.8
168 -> 9.43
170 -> 8.71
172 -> 7.37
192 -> 8.67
